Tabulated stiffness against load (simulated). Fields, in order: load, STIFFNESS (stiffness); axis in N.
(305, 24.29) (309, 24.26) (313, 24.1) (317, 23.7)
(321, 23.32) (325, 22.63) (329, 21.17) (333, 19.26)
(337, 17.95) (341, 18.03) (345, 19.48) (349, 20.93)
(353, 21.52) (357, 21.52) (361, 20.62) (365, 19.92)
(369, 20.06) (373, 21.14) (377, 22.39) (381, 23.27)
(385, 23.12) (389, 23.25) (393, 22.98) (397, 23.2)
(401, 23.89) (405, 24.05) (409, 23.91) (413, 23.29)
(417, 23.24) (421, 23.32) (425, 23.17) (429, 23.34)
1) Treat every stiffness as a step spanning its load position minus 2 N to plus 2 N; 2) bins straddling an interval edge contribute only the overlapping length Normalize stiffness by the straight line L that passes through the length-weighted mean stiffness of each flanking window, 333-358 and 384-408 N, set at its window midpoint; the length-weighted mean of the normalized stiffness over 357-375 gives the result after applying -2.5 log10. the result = 0.04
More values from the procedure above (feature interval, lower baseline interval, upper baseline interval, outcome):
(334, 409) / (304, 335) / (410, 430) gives 0.074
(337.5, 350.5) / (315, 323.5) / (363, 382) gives 0.166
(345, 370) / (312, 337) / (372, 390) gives 0.085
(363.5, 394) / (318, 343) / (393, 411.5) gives 0.031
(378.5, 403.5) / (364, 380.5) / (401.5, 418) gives -0.042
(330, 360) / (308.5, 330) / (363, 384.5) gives 0.128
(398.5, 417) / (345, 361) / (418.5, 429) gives -0.045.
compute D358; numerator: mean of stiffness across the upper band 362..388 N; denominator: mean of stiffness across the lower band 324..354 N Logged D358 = 1.1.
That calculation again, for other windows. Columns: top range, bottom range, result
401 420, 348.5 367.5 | 1.13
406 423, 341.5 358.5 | 1.14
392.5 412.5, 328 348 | 1.23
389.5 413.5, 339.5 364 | 1.16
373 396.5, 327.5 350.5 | 1.18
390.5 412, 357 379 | 1.13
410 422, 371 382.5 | 1.05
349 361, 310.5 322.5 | 0.90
